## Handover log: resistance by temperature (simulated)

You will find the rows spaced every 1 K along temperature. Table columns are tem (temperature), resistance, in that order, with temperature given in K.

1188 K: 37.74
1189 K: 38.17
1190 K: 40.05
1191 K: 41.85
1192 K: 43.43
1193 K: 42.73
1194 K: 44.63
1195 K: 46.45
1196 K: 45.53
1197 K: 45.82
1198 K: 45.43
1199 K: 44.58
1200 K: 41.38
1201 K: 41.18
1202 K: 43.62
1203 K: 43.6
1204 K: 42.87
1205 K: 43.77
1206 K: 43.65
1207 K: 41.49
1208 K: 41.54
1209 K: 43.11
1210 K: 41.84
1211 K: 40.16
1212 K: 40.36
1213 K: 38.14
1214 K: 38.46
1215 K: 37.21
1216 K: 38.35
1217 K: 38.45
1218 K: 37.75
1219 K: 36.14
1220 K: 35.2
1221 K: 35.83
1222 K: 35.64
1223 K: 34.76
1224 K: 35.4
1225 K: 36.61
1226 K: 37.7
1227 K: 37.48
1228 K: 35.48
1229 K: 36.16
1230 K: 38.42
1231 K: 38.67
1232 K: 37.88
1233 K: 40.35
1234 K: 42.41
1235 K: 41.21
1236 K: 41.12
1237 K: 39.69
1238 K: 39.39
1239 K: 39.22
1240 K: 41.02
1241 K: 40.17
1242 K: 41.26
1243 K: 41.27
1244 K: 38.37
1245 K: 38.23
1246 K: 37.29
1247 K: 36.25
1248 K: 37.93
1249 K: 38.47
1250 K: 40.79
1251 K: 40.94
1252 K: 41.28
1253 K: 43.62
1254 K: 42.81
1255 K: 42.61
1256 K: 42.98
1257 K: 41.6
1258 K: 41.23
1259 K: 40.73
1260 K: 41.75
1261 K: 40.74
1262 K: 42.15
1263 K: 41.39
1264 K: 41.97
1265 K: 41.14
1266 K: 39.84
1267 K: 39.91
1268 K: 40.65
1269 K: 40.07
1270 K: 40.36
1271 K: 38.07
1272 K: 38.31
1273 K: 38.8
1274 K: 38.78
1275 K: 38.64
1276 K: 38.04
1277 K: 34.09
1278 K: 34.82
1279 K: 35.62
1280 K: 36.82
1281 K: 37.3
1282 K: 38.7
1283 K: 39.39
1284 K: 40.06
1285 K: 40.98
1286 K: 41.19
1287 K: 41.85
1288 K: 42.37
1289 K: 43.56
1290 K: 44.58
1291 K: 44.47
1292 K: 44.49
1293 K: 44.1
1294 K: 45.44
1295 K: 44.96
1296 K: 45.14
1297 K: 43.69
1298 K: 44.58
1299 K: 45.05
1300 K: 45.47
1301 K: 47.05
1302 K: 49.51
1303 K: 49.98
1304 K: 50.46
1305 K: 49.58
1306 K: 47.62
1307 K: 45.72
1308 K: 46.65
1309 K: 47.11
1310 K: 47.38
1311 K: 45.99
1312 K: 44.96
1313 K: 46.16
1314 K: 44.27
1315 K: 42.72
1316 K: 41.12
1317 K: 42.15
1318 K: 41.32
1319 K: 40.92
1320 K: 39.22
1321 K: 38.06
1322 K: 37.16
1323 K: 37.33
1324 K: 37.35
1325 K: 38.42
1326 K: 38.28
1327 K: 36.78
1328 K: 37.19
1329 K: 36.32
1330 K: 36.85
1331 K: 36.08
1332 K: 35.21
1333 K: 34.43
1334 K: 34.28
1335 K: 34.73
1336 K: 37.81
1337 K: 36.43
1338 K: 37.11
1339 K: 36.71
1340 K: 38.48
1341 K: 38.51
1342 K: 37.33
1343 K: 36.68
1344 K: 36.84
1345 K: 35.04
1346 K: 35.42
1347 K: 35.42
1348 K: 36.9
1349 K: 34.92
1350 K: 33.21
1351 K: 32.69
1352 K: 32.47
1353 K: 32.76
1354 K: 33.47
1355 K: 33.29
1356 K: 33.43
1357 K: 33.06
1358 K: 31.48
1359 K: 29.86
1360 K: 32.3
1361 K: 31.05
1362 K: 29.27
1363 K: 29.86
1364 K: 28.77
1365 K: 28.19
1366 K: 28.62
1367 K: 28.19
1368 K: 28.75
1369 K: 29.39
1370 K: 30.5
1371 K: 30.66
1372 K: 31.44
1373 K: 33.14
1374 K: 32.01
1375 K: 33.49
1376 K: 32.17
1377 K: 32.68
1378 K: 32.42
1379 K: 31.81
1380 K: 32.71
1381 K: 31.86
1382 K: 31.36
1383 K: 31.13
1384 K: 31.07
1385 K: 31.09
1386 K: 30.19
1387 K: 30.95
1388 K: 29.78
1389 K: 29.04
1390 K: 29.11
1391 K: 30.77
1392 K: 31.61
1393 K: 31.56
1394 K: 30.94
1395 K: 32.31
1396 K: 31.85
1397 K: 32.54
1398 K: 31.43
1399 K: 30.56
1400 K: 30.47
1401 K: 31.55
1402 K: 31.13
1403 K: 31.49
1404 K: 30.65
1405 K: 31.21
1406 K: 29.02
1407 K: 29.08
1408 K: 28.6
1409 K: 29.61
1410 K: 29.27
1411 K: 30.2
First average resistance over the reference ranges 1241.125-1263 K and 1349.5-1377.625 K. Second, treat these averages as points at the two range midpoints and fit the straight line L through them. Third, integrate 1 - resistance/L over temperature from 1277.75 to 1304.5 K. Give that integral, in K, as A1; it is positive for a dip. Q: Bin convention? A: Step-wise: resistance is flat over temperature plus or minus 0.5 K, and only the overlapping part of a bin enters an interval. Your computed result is -4.2 K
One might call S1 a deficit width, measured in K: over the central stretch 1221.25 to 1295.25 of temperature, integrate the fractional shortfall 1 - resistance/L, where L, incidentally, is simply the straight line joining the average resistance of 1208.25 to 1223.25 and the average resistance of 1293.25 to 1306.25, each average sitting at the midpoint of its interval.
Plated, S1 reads 4.6 K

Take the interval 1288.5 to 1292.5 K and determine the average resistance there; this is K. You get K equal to 44.3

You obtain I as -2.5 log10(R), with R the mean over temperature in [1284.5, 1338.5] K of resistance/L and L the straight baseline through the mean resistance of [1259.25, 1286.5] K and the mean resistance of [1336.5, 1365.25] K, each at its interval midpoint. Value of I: -0.150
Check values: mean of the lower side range 39.3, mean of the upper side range 33.9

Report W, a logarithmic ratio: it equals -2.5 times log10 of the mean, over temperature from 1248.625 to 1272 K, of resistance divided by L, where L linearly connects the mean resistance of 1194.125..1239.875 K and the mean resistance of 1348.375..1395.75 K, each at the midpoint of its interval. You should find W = -0.10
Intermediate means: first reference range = 40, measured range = 41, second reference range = 31.3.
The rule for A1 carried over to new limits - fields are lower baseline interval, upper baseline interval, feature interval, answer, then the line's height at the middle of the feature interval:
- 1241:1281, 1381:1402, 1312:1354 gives -2.9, 34.9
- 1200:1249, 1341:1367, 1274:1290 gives -1.2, 36.4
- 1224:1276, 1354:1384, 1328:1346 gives -1.6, 33.5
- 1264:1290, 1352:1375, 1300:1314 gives -4.2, 36.4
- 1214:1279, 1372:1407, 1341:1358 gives -0.6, 33.5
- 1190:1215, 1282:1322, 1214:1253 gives 4.2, 43.1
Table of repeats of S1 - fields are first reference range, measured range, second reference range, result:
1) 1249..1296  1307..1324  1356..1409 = -2.61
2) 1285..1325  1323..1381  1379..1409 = 5.20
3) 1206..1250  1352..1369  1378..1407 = 0.92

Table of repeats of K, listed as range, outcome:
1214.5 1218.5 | 37.9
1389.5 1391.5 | 29.9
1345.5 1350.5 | 35.2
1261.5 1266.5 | 41.3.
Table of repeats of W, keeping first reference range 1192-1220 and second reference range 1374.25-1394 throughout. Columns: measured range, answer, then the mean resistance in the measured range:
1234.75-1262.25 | -0.03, 40.5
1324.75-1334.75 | -0.06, 36.3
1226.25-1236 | 0.04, 38.8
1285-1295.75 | -0.19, 43.6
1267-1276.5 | -0.04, 39.1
